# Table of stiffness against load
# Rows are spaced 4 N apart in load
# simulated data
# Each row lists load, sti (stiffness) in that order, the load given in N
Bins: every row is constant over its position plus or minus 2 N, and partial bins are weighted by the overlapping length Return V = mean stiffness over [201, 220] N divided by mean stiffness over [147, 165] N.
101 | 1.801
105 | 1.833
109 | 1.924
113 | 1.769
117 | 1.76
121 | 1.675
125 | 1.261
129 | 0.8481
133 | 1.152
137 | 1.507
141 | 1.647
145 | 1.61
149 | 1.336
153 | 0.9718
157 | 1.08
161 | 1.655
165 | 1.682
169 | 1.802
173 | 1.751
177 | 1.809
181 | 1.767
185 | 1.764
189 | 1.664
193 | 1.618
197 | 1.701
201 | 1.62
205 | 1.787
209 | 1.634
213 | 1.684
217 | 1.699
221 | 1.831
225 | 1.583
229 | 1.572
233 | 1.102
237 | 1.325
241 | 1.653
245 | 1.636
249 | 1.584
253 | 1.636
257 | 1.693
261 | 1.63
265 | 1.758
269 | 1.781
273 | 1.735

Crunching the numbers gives 1.3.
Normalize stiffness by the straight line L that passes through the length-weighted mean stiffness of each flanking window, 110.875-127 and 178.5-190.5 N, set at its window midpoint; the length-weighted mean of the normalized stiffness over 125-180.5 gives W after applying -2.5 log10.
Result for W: 0.161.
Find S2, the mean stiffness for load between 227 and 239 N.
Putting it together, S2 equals 1.33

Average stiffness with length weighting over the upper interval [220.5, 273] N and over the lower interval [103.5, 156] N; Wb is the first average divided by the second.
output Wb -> 1.08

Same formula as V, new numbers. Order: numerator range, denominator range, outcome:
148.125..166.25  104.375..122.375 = 0.74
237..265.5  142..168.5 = 1.14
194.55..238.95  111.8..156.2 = 1.14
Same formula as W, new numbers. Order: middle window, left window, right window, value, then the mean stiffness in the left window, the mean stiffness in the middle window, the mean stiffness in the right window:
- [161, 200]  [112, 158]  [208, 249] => -0.169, 1.38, 1.72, 1.57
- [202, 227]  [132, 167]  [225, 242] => -0.197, 1.41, 1.7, 1.42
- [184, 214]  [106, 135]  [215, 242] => -0.107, 1.5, 1.68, 1.53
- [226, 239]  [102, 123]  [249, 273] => 0.256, 1.79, 1.35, 1.69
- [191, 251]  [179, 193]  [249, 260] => 0.052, 1.72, 1.6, 1.65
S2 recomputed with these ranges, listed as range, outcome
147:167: 1.34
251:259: 1.66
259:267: 1.69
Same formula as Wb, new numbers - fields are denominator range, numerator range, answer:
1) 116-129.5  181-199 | 1.20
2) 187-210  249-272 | 1.01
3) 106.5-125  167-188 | 1.03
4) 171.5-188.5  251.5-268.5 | 0.96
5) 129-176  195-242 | 1.10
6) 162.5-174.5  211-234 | 0.92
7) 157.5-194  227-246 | 0.85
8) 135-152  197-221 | 1.14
